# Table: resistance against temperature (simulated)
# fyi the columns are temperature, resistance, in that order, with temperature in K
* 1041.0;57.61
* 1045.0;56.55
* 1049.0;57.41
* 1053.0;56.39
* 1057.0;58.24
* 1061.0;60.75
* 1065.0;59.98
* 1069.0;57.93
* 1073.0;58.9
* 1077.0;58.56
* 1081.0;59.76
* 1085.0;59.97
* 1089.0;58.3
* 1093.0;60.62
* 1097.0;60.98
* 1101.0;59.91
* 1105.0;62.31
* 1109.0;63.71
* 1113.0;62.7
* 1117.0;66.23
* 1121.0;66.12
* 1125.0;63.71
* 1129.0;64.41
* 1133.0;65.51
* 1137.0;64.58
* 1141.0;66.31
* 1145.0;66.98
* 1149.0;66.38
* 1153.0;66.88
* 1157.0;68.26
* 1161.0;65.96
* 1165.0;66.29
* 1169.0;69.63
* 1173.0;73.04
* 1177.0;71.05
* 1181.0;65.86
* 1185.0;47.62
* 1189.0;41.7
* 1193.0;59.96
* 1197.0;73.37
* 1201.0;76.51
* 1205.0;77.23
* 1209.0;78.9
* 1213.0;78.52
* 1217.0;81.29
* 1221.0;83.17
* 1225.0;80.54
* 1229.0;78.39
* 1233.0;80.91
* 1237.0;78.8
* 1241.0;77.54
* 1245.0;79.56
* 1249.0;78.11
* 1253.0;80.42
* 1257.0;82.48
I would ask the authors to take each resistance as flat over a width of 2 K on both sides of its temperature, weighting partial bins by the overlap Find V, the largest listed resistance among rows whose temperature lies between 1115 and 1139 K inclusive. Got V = 66.23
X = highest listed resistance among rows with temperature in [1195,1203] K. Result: 76.51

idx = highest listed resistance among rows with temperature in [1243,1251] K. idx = 79.56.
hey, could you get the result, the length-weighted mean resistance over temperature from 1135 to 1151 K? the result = 66.1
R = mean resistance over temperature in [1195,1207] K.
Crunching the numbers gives 75.7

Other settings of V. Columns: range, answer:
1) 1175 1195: 71.05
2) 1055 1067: 60.75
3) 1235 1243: 78.8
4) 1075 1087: 59.97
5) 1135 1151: 66.98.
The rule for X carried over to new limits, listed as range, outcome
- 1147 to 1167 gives 68.26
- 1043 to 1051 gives 57.41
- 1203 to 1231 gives 83.17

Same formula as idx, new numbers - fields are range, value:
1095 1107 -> 62.31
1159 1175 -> 73.04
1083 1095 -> 60.62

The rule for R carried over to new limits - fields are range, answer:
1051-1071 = 58.7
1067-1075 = 58.4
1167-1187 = 65.4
